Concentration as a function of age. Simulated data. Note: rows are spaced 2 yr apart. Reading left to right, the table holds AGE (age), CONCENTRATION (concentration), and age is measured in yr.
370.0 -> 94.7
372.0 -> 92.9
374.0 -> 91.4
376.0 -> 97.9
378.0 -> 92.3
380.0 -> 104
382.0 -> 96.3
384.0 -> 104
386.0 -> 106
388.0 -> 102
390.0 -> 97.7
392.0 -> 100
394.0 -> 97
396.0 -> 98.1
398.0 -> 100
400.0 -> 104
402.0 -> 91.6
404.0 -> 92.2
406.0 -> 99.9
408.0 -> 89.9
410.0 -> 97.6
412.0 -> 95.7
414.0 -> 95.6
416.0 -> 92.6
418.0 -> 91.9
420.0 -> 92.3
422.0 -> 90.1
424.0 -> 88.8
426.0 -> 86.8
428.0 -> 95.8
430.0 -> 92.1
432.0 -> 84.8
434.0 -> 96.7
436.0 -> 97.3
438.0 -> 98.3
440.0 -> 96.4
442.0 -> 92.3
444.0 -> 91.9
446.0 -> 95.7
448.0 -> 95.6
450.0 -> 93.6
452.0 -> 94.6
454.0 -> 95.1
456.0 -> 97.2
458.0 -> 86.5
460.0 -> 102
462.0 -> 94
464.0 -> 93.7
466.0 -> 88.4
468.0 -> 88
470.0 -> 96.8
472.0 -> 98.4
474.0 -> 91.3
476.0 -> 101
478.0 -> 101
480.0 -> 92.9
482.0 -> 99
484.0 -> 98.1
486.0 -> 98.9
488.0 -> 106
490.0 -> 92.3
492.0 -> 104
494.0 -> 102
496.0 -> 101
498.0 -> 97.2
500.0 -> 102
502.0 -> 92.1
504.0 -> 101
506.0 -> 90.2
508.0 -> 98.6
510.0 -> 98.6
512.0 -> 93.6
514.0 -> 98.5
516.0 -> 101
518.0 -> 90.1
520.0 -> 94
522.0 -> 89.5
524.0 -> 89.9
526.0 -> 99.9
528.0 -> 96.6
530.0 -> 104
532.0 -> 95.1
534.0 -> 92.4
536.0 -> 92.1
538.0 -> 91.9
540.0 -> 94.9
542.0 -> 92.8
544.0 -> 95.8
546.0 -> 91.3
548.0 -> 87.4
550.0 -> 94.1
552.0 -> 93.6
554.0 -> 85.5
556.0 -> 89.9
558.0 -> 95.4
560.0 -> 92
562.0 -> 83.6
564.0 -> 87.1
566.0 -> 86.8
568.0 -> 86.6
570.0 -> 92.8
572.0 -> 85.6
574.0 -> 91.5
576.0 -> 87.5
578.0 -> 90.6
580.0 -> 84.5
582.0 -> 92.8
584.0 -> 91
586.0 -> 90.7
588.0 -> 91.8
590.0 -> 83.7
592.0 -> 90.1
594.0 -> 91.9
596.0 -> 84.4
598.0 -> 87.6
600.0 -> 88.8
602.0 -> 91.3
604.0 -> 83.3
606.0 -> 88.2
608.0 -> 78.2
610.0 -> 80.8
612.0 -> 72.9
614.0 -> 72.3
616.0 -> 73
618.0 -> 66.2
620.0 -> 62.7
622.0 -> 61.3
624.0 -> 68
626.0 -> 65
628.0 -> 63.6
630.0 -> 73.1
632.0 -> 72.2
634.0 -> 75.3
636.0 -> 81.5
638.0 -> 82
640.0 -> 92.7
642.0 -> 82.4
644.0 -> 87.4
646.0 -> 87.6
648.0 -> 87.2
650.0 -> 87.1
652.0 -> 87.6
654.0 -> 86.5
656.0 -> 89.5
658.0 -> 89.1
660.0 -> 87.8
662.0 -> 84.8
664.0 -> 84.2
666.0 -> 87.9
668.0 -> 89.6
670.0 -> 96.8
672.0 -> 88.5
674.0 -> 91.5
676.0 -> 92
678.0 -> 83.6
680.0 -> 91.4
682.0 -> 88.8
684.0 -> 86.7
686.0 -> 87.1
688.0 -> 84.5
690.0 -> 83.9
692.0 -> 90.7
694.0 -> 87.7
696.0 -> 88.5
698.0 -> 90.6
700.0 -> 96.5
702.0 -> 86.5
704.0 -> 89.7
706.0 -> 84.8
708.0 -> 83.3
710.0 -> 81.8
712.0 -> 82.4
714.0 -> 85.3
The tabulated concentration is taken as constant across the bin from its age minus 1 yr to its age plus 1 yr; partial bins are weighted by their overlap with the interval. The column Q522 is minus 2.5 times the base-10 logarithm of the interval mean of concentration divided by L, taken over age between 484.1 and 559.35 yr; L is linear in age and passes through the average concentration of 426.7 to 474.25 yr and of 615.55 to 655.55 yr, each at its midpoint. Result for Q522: -0.09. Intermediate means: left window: 94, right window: 77.3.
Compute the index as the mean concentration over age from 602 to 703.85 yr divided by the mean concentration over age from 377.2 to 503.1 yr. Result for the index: 0.9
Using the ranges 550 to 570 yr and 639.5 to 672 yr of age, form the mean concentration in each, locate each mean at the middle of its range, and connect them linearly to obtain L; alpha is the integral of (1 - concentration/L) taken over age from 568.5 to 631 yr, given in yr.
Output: 5.2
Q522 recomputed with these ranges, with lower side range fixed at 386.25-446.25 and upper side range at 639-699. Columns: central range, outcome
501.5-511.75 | -0.04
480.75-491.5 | -0.07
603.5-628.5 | 0.24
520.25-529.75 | -0.03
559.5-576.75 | 0.03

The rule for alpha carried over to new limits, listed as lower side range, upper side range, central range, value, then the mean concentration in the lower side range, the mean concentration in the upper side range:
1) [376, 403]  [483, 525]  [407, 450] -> 2.3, 99.4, 97.1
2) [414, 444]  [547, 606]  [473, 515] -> -3.2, 92.7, 89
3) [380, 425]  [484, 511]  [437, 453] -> 0.5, 96.7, 98.7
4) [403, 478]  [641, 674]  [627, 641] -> 1.8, 93.9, 87.9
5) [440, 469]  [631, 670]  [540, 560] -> -0.5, 93.6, 85.7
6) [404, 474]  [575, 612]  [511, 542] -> -1.7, 93.7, 87.2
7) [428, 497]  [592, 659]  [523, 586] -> -3.2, 95.8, 80.2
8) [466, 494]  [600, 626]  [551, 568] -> -1.0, 97.4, 75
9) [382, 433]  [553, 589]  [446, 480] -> -0.5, 95.5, 89.2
